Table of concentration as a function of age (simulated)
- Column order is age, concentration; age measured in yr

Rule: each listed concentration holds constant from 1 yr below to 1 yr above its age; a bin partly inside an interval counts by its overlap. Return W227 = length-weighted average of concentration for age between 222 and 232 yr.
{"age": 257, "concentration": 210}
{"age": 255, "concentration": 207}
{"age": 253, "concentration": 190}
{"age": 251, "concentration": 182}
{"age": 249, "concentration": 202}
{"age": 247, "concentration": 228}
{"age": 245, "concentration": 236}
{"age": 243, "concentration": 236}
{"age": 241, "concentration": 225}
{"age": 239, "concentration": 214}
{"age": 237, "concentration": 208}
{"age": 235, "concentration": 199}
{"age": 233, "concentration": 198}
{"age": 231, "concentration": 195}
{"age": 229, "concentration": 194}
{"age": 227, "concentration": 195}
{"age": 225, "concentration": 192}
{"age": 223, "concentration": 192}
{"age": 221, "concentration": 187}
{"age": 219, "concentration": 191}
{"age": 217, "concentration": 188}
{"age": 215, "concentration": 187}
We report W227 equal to 194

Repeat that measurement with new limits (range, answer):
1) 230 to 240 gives 203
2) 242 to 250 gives 226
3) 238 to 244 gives 225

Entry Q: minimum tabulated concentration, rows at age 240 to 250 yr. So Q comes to 202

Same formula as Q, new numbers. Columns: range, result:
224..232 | 192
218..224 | 187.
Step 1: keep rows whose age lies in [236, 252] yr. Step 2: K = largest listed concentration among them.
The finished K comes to 236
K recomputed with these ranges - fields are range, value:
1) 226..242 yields 225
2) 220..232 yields 195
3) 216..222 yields 191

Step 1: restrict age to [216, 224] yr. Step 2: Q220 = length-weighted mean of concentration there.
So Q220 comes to 190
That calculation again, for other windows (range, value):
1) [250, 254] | 186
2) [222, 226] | 192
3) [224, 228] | 194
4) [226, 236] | 196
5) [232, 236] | 198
